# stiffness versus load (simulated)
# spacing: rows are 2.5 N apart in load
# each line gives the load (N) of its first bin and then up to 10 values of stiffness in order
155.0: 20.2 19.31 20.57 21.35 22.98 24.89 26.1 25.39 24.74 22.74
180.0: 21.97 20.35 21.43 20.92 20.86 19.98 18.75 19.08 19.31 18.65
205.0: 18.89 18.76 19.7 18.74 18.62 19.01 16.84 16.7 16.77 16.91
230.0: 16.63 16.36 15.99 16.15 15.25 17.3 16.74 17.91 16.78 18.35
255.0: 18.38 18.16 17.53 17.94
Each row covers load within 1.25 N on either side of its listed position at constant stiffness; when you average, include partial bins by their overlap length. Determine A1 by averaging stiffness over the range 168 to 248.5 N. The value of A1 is 19.2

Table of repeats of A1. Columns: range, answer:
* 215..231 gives 17.3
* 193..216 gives 19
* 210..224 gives 18.1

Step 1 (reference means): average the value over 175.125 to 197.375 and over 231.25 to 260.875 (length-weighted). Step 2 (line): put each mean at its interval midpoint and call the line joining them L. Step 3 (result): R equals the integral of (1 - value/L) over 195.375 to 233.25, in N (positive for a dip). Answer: 2.1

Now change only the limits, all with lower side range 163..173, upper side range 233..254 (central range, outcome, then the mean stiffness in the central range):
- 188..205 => 1.70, 19.5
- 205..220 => 0.90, 18.8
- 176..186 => 0.65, 21.7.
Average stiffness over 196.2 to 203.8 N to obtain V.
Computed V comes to 19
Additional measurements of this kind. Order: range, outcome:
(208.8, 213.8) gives 19.2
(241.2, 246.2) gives 17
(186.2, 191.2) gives 20.9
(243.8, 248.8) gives 17.3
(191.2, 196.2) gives 19.4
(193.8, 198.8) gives 18.9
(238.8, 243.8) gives 16.3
